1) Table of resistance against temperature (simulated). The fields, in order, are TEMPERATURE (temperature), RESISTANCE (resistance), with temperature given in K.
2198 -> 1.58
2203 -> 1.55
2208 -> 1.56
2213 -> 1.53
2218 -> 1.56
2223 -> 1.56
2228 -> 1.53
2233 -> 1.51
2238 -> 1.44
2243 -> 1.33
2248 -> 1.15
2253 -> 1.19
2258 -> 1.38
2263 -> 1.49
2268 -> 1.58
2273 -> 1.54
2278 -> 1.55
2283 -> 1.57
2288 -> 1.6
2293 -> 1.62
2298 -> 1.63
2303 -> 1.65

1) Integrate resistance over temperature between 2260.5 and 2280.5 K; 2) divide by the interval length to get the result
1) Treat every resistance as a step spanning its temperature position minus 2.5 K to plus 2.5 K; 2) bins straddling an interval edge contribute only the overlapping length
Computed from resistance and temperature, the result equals 1.54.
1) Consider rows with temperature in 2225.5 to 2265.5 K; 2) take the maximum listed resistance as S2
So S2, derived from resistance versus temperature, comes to 1.53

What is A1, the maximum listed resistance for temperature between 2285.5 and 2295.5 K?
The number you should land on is 1.62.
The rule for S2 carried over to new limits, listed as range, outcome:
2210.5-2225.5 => 1.56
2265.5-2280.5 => 1.58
